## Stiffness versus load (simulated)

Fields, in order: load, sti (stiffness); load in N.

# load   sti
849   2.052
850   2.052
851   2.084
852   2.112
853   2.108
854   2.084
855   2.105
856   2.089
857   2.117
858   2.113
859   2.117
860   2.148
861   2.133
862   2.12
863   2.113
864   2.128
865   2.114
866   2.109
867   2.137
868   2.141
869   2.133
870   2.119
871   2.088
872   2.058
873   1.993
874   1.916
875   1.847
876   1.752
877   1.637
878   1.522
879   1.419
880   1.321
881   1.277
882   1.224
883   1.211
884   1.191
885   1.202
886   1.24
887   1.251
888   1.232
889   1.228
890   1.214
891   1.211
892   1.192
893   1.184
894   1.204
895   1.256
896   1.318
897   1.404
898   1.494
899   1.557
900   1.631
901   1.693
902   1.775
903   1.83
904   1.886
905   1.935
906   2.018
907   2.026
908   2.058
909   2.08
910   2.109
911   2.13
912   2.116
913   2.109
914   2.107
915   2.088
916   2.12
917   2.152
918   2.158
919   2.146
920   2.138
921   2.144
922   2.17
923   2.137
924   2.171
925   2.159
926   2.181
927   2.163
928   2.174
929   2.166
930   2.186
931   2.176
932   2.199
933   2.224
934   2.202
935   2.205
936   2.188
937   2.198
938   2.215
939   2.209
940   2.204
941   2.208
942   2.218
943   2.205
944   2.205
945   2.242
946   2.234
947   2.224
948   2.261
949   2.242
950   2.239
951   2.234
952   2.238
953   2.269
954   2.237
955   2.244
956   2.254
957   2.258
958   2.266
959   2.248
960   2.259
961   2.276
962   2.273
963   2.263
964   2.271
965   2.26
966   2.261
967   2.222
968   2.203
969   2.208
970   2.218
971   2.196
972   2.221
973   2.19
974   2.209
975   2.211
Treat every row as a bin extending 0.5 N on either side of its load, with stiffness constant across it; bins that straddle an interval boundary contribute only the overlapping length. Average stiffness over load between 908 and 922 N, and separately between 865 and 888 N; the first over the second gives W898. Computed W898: 1.27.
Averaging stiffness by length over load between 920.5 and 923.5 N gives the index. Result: 2.15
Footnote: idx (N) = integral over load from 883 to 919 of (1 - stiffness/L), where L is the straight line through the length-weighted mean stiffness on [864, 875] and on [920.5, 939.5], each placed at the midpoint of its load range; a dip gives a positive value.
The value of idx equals 7.8 N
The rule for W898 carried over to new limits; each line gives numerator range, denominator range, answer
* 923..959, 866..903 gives 1.43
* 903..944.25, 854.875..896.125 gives 1.26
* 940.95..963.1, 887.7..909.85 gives 1.42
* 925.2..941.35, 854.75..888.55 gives 1.22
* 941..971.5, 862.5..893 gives 1.37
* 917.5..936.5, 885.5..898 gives 1.73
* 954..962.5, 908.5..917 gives 1.07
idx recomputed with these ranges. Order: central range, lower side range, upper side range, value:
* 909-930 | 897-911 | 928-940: -1.20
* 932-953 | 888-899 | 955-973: -2.95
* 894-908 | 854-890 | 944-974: 1.90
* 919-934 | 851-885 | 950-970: -0.37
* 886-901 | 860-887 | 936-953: 4.56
